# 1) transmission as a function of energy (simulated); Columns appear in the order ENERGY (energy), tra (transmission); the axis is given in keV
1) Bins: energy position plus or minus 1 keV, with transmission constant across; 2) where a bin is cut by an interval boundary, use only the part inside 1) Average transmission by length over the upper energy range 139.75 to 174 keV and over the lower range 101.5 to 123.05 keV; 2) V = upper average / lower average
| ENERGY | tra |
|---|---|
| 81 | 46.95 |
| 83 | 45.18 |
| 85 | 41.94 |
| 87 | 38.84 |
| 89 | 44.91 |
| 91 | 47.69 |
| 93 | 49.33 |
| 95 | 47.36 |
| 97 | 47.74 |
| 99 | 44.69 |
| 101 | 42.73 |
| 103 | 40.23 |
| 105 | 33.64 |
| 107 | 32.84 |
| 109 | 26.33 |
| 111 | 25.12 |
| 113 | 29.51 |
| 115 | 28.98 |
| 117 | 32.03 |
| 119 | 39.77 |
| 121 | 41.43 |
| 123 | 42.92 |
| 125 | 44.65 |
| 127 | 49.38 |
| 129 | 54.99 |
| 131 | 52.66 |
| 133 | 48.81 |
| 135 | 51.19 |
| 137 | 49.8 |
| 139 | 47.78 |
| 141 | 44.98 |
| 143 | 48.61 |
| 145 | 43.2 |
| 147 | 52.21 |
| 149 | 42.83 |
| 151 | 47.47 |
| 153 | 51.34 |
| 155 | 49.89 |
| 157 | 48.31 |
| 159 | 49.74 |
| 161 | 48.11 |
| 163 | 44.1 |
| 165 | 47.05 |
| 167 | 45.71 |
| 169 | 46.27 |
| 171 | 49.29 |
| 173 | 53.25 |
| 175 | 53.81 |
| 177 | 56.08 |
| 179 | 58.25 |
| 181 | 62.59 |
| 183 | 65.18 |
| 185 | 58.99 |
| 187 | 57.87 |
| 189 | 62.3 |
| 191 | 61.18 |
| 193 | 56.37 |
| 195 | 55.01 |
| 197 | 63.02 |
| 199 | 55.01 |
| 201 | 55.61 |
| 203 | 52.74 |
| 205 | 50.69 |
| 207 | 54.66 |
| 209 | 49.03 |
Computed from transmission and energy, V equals 1.4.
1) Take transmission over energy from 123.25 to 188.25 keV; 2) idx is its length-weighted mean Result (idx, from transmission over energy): 50.7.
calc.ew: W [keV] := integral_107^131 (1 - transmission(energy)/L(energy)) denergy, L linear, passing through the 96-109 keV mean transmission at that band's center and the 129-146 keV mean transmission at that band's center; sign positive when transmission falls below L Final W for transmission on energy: 3.24 keV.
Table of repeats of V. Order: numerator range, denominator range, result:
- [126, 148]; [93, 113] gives 1.30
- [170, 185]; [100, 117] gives 1.76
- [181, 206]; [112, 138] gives 1.33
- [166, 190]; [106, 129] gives 1.53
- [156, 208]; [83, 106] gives 1.24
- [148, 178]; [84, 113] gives 1.23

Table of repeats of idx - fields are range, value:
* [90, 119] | 37.8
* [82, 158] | 43.5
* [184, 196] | 58.6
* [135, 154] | 47.8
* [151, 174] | 48.4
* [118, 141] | 47.5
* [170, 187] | 57.2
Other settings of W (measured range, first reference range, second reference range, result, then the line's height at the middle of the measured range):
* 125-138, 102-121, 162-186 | -3.8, 39.2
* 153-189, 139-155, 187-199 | 0.5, 53.5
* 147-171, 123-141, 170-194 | 2.8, 53.9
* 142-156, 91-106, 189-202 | 0.9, 51.3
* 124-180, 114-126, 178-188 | -0.3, 49.6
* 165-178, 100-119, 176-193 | 1.2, 55.3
